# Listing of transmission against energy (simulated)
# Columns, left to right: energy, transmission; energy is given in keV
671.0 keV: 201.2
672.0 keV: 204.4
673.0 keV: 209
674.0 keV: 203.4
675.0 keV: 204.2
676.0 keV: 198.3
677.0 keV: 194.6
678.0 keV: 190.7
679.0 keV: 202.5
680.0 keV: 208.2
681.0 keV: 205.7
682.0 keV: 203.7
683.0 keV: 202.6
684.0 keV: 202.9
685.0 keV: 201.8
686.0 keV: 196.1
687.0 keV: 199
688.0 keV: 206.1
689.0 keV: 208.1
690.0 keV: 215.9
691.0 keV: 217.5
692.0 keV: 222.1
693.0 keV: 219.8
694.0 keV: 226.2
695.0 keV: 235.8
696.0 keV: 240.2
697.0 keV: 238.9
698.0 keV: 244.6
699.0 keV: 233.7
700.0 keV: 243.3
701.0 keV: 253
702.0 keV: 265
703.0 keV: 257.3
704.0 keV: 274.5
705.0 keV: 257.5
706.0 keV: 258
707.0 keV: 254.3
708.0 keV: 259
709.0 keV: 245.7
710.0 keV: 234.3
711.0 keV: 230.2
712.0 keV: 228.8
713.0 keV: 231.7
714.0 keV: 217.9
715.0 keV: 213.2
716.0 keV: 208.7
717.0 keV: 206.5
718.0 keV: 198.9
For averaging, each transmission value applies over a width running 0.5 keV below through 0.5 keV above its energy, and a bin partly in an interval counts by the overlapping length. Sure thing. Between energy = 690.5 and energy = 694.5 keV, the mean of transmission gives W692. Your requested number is 221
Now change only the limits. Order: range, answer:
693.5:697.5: 235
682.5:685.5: 202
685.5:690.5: 205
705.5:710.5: 250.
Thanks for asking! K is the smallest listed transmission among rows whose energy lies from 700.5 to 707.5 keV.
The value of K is 253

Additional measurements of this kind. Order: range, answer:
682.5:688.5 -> 196.1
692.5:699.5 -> 219.8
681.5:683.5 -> 202.6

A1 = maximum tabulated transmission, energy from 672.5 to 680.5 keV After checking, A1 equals 209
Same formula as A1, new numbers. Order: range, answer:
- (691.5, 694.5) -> 226.2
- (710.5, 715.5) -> 231.7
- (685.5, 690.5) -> 215.9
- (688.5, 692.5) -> 222.1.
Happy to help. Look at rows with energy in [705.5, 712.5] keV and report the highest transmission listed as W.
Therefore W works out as 259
